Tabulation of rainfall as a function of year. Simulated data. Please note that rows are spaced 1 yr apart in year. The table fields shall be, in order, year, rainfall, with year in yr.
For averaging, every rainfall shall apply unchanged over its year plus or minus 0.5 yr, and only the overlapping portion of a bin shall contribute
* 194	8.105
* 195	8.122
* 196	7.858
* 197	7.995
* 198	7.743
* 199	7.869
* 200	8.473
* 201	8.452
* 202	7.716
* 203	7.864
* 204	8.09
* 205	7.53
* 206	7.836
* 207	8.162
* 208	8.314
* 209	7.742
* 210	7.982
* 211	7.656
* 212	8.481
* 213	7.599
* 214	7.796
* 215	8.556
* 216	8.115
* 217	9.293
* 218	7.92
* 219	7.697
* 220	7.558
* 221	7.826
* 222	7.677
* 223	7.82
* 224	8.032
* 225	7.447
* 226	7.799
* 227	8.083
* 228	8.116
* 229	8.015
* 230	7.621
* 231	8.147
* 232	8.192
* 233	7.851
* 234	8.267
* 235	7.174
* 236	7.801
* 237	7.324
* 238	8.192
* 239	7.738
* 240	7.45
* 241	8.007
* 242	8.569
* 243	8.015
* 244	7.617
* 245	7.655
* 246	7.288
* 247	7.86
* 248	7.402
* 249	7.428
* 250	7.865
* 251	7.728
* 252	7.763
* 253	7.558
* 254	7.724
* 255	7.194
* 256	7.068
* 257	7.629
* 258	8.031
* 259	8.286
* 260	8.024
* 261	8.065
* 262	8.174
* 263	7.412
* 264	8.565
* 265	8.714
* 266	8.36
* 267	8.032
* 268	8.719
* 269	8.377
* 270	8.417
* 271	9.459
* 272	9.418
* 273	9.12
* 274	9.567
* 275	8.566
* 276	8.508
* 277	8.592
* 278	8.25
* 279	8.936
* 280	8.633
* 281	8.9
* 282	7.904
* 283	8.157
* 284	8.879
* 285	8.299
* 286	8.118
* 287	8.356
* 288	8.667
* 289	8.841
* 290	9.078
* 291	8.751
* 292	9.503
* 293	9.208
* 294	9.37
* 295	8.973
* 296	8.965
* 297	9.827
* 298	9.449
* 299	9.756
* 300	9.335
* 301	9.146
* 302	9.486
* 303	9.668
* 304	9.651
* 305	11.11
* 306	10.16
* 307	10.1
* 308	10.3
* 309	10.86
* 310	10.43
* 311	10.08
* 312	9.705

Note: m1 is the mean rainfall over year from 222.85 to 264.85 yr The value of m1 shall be 7.82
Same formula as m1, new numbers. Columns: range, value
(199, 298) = 8.19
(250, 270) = 7.98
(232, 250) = 7.76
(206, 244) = 7.94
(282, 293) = 8.65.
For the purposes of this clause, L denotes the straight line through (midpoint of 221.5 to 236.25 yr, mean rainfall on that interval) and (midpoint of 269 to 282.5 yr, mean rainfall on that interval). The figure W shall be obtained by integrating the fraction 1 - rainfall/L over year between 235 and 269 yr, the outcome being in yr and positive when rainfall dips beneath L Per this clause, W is 1.9 yr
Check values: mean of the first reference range 7.87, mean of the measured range 7.85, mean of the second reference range 8.77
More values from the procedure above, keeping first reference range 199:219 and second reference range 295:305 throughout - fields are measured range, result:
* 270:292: 1.19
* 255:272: 1.40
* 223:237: 0.90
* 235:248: 1.27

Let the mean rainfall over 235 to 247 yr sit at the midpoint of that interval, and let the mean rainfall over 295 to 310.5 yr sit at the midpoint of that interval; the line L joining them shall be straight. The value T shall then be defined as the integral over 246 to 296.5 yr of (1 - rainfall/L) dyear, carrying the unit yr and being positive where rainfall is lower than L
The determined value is 2.4 yr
